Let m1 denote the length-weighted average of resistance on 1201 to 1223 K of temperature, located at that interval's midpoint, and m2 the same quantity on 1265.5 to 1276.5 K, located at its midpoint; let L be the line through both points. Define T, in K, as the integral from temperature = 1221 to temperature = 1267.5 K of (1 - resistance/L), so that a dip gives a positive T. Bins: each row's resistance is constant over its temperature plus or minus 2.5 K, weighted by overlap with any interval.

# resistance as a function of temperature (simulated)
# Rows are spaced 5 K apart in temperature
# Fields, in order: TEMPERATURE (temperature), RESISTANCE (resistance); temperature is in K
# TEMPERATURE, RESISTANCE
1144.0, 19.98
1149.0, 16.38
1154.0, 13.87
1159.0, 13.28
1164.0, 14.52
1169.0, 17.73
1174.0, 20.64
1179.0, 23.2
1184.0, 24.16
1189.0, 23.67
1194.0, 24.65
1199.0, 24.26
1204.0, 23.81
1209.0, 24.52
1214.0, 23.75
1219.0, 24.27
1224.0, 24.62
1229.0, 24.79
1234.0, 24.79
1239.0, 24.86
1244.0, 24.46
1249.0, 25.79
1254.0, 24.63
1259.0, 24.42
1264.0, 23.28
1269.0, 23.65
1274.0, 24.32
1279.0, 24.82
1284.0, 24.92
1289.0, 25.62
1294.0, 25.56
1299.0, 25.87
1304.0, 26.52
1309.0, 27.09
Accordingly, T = -1.1 K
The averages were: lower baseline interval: 24.1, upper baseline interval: 23.9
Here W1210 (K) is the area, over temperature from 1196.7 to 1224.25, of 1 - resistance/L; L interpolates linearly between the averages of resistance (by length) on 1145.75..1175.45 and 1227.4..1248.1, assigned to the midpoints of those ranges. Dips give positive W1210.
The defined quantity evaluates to -3.2 K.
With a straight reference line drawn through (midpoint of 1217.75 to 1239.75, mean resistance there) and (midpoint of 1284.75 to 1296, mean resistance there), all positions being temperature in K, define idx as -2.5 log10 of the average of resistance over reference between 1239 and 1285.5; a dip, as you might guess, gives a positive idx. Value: 0.027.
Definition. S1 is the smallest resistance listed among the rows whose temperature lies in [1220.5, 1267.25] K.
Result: 23.28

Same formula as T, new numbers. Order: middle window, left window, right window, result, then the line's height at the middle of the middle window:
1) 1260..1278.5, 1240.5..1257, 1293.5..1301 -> 1.00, 25.3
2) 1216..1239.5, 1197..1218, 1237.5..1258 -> -0.12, 24.5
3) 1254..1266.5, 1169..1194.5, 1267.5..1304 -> 0.25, 24.5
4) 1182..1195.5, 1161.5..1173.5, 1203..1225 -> -2.61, 20.2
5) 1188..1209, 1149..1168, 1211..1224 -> -3.18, 21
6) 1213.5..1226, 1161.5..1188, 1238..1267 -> -0.85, 22.7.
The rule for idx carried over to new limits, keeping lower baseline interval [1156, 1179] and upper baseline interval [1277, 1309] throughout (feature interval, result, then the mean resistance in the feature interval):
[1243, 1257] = -0.101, 25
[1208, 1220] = -0.185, 24.1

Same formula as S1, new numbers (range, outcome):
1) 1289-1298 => 25.56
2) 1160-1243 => 14.52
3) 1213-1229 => 23.75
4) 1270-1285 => 24.32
